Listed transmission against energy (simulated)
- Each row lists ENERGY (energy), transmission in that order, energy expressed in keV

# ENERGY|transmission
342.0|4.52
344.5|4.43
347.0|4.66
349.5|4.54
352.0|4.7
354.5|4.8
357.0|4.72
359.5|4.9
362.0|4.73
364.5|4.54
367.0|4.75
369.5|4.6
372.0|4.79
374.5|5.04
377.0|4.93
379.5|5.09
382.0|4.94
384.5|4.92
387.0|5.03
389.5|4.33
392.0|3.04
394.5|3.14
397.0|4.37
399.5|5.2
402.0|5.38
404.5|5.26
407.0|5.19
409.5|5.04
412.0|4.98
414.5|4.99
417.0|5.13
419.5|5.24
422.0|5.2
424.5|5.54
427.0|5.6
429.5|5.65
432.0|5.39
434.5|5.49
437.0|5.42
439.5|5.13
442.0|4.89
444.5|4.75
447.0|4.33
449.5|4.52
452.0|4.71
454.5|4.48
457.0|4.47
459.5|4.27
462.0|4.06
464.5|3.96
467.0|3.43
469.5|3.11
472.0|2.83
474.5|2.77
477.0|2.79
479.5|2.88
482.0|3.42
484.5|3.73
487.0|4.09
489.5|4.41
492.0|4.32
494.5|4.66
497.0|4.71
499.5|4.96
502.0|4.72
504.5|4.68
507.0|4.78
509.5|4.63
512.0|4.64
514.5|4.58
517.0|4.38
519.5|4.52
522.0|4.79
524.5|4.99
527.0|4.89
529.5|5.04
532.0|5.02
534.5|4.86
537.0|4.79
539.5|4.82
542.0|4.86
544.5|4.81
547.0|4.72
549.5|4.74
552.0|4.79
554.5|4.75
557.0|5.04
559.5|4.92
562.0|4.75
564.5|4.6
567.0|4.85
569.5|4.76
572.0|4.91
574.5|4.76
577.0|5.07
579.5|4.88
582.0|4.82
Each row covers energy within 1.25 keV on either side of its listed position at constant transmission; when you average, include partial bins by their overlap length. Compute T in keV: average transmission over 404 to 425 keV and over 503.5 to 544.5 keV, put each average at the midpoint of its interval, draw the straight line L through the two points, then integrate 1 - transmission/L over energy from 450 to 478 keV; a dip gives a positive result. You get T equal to 7.0 keV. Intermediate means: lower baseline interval 5.16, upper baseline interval 4.77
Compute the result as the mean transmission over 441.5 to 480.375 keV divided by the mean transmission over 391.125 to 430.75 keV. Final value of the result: 0.78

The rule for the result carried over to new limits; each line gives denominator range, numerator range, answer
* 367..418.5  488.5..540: 0.99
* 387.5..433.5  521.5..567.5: 0.98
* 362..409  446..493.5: 0.81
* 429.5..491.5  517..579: 1.16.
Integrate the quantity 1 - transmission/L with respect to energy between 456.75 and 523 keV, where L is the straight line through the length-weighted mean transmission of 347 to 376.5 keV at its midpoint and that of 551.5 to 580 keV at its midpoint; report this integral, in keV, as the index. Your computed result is 9.9 keV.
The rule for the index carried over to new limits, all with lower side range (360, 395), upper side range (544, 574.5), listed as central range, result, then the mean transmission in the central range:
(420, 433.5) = -2.35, 5.46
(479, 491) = 2.41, 3.77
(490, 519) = 0.66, 4.63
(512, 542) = -0.13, 4.79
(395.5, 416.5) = -1.81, 5.03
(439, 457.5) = 0.12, 4.65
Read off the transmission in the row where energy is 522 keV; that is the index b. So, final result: 4.79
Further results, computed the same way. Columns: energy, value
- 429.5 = 5.65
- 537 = 4.79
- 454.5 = 4.48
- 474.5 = 2.77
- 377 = 4.93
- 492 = 4.32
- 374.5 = 5.04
